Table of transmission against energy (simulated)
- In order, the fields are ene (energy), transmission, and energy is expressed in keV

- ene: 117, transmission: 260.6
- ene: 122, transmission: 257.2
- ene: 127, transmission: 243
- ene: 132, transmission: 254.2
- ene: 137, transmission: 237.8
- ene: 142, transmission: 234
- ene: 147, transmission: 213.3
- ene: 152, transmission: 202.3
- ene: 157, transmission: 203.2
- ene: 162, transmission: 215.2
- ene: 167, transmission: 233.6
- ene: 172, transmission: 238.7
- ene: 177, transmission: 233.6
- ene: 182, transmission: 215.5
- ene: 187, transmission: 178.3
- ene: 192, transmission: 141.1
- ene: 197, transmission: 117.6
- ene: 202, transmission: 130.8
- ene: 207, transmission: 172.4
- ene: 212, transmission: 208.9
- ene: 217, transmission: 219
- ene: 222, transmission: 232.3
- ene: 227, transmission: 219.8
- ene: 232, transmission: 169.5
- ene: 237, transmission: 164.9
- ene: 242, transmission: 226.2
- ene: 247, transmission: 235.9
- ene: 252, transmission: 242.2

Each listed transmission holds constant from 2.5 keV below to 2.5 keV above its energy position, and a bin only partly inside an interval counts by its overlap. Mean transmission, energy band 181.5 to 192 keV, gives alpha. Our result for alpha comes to 180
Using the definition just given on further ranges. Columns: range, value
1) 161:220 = 192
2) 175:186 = 218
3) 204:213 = 184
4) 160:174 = 229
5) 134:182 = 223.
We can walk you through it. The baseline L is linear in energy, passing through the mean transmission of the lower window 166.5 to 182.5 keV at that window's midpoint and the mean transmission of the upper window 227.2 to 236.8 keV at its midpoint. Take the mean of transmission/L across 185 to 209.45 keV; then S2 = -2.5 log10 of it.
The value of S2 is 0.39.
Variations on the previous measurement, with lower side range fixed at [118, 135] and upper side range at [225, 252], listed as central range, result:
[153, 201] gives 0.187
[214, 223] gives -0.045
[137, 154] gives 0.114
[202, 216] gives 0.191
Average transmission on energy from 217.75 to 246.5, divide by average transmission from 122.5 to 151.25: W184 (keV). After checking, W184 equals 0.9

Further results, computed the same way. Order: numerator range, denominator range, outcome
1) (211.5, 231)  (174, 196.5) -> 1.16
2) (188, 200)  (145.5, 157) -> 0.66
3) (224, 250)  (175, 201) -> 1.18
